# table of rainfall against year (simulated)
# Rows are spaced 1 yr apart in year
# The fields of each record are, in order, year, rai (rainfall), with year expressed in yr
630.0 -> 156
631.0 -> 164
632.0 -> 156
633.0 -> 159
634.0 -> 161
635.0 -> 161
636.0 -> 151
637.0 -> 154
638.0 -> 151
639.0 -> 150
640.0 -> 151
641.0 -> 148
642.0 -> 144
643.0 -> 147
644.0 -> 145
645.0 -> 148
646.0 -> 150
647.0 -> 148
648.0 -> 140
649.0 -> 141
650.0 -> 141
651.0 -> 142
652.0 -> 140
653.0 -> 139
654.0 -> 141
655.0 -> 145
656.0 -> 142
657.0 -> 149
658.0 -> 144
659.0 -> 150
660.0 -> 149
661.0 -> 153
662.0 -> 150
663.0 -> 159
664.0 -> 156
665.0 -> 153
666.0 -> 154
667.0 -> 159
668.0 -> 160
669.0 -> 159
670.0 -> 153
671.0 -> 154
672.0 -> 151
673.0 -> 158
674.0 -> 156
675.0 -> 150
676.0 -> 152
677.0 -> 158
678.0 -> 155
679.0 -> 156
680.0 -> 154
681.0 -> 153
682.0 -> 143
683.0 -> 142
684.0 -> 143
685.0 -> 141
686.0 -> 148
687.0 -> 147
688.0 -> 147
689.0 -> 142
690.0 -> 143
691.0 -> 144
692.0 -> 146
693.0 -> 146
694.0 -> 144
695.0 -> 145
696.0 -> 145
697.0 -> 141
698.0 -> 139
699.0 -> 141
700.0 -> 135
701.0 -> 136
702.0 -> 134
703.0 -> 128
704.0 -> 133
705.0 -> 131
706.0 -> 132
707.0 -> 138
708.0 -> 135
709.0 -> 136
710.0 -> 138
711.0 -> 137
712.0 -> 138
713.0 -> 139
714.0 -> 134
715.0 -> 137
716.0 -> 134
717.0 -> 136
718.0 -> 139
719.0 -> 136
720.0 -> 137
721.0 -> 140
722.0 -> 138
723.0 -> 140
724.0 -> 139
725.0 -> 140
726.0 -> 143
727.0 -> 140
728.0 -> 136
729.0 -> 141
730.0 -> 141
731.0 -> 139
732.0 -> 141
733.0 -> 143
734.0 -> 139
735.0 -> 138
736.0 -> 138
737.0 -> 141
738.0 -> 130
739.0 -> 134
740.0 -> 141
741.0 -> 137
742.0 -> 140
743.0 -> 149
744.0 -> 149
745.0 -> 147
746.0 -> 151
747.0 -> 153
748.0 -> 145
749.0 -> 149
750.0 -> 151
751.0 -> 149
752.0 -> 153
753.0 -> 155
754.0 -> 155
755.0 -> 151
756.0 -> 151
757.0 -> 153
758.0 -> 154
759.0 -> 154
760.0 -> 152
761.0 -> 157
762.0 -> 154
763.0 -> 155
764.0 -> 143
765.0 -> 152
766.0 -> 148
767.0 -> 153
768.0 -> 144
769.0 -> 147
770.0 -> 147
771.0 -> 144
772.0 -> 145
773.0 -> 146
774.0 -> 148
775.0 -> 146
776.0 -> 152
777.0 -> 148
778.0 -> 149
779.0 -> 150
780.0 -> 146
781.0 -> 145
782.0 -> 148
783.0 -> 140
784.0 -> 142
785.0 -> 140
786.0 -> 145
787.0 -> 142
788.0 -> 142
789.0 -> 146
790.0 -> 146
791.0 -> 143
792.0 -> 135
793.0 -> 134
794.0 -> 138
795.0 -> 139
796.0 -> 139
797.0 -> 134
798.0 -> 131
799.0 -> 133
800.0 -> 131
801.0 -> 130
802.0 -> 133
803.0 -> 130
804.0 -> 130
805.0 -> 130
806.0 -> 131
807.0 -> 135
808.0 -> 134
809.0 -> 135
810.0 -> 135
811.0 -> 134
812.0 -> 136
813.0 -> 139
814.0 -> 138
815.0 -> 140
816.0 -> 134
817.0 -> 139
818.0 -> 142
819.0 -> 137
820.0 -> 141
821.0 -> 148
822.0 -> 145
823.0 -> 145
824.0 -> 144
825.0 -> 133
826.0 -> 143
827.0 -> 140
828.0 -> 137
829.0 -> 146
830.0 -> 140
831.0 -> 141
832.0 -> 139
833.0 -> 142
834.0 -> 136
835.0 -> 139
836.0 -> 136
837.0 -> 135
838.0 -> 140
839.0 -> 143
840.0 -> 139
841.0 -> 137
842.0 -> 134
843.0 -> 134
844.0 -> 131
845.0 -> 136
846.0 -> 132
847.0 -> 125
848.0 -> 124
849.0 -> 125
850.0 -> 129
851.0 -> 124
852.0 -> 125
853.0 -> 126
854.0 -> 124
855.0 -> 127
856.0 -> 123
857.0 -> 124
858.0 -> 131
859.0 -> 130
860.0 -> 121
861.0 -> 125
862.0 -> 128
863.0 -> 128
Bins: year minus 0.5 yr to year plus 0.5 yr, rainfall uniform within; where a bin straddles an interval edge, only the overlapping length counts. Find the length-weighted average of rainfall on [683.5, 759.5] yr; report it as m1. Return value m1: 142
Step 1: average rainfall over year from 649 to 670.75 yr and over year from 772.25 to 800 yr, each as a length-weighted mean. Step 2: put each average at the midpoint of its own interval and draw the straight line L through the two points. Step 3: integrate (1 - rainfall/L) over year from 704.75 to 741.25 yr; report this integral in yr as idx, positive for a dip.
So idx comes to 2.0 yr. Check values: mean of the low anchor 149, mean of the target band 138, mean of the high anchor 142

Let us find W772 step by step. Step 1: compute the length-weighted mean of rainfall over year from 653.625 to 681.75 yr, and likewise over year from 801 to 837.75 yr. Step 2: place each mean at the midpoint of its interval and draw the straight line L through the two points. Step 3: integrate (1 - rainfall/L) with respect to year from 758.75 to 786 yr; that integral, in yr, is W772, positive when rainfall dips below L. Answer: -1.1 yr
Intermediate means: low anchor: 153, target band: 148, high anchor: 138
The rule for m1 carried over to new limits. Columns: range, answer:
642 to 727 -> 144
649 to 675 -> 150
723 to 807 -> 143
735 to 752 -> 144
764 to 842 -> 140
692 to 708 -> 138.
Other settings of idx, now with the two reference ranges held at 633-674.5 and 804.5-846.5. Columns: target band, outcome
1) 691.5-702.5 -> 0.4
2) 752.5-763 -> -0.8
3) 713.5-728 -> 0.7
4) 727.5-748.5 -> 0.4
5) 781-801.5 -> 0.2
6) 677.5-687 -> 0.0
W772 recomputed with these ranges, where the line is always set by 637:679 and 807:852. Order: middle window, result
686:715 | 1.46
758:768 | -0.70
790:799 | 0.16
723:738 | 0.49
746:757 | -0.66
